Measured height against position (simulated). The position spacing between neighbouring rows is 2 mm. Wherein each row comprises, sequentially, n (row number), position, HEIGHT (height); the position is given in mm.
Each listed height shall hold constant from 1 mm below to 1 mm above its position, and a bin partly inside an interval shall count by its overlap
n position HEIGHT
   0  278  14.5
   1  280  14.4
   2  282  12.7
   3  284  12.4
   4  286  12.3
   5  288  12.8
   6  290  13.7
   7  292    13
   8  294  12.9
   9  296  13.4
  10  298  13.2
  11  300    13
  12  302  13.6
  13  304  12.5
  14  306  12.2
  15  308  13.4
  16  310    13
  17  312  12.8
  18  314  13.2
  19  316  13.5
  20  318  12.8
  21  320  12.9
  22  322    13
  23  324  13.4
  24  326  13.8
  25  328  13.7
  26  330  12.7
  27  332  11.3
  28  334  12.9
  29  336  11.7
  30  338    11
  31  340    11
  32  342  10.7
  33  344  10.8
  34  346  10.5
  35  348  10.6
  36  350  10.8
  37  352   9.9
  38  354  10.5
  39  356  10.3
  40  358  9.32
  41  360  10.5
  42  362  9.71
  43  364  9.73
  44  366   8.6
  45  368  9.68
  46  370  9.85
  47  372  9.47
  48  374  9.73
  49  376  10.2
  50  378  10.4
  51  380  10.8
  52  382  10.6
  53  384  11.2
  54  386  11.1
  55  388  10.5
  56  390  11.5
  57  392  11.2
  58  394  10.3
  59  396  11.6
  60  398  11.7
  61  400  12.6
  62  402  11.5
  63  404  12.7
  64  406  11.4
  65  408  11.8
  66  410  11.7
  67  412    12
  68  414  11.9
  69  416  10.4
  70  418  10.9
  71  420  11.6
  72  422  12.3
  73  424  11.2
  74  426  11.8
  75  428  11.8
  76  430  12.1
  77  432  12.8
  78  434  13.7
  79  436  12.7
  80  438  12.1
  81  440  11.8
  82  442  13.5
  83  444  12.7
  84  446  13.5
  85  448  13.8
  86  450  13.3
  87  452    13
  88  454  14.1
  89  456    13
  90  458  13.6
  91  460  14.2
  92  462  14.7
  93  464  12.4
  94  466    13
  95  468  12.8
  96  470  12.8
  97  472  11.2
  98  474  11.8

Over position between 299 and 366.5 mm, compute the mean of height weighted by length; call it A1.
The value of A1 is 11.8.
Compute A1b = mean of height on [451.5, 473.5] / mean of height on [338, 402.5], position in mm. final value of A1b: 1.25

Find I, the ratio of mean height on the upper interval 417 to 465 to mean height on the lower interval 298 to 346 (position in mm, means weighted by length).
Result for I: 1.0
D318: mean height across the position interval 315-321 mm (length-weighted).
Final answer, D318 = 13.1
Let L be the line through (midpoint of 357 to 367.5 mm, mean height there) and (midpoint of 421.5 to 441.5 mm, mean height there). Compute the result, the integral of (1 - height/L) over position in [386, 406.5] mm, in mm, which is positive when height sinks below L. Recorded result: -1.10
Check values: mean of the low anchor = 9.58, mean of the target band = 11.5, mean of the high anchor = 12.3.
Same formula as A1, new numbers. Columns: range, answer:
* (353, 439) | 11.1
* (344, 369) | 10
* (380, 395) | 10.9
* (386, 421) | 11.5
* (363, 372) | 9.47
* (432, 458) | 13.1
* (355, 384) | 9.96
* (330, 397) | 10.6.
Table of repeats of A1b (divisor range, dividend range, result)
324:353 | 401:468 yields 1.08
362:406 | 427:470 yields 1.22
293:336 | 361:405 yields 0.82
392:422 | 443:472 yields 1.15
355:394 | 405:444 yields 1.17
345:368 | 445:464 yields 1.36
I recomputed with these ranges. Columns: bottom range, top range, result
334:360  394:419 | 1.09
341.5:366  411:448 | 1.20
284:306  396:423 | 0.90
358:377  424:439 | 1.27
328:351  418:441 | 1.06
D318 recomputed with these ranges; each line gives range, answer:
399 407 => 12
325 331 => 13.4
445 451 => 13.5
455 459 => 13.3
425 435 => 12.4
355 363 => 9.96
